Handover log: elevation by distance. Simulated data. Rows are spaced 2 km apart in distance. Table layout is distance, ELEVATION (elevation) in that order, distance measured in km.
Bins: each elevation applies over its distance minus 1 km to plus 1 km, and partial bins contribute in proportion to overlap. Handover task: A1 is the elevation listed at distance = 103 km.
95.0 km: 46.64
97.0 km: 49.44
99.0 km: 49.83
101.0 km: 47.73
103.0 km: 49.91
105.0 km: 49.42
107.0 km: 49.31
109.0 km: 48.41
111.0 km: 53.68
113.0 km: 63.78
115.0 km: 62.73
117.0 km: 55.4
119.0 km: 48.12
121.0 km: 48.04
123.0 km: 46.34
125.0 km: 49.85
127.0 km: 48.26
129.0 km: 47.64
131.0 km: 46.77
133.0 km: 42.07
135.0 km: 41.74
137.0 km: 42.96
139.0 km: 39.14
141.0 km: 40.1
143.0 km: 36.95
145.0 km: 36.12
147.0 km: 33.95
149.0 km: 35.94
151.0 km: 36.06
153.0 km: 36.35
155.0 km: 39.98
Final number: 49.91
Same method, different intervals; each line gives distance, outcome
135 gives 41.74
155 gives 39.98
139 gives 39.14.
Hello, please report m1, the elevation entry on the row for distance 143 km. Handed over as 36.95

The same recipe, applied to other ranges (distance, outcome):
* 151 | 36.06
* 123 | 46.34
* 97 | 49.44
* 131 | 46.77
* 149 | 35.94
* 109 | 48.41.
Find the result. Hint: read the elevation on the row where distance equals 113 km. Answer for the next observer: 63.78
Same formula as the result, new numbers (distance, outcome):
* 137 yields 42.96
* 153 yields 36.35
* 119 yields 48.12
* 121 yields 48.04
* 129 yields 47.64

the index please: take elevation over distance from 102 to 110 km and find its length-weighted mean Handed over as 49.3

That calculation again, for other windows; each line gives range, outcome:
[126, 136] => 45.3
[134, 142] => 41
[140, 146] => 37.7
